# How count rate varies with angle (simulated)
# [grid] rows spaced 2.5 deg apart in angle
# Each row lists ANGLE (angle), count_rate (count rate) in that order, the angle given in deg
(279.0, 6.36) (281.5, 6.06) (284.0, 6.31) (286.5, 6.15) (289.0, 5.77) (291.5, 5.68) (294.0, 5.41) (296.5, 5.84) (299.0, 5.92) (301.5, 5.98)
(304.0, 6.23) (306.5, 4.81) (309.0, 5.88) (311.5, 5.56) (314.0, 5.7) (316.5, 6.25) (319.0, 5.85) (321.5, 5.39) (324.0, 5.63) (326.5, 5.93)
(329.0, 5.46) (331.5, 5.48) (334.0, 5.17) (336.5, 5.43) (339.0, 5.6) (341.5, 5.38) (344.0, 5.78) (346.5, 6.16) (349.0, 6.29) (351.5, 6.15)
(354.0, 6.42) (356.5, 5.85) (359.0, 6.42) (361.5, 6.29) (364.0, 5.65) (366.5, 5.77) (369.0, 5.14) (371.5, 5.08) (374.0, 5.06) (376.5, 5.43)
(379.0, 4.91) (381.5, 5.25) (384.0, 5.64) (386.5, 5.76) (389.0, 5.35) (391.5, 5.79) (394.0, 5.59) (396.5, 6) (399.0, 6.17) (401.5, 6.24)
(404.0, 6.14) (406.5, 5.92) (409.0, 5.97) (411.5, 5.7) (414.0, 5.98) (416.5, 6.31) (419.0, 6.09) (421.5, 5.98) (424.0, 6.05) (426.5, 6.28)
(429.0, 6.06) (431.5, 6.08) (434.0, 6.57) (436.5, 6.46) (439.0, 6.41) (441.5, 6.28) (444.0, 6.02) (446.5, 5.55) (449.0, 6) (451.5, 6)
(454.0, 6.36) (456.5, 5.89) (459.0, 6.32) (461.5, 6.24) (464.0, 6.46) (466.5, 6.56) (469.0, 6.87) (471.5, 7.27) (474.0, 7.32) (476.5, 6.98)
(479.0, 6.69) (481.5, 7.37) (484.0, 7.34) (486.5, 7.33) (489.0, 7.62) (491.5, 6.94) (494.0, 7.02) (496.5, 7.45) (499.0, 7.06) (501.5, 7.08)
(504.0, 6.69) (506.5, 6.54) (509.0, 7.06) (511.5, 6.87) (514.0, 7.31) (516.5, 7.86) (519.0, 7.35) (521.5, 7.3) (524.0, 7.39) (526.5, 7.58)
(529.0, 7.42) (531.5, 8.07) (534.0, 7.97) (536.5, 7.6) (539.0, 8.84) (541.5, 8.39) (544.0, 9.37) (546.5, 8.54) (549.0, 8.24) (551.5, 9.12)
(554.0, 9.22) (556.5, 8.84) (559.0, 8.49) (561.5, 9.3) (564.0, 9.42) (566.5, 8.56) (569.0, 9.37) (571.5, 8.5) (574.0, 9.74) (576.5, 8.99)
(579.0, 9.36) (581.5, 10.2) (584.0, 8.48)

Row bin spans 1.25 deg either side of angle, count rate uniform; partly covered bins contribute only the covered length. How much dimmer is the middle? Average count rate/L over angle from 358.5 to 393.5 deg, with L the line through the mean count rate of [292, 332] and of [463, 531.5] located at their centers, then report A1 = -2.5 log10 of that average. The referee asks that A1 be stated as 0.13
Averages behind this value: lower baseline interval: 5.71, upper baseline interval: 7.16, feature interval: 5.52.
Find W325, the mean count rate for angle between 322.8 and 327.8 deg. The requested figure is 5.78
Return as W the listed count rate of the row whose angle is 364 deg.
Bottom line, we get 5.65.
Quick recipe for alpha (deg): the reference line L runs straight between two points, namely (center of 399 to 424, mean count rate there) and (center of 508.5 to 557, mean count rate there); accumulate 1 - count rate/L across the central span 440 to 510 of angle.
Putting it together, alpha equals 3.6 deg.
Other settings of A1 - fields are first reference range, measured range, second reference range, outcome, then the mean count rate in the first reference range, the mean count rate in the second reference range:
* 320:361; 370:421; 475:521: 0.100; 5.79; 7.15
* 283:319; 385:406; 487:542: 0.113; 5.82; 7.41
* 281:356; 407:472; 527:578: 0.174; 5.79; 8.69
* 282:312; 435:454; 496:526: 0.104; 5.81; 7.17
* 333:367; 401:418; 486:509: 0.059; 5.89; 7.07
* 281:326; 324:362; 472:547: 0.051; 5.8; 7.47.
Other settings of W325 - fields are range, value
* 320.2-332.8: 5.58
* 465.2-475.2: 7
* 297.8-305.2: 6.04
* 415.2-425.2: 6.11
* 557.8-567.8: 8.95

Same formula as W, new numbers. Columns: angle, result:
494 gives 7.02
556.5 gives 8.84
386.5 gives 5.76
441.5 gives 6.28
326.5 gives 5.93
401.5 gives 6.24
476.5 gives 6.98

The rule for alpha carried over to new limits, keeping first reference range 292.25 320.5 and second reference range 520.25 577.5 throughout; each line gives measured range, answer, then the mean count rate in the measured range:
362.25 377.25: 2.5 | 5.38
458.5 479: 2.3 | 6.76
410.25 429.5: 2.7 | 6.06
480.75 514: 3.5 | 7.11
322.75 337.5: 1.3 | 5.52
